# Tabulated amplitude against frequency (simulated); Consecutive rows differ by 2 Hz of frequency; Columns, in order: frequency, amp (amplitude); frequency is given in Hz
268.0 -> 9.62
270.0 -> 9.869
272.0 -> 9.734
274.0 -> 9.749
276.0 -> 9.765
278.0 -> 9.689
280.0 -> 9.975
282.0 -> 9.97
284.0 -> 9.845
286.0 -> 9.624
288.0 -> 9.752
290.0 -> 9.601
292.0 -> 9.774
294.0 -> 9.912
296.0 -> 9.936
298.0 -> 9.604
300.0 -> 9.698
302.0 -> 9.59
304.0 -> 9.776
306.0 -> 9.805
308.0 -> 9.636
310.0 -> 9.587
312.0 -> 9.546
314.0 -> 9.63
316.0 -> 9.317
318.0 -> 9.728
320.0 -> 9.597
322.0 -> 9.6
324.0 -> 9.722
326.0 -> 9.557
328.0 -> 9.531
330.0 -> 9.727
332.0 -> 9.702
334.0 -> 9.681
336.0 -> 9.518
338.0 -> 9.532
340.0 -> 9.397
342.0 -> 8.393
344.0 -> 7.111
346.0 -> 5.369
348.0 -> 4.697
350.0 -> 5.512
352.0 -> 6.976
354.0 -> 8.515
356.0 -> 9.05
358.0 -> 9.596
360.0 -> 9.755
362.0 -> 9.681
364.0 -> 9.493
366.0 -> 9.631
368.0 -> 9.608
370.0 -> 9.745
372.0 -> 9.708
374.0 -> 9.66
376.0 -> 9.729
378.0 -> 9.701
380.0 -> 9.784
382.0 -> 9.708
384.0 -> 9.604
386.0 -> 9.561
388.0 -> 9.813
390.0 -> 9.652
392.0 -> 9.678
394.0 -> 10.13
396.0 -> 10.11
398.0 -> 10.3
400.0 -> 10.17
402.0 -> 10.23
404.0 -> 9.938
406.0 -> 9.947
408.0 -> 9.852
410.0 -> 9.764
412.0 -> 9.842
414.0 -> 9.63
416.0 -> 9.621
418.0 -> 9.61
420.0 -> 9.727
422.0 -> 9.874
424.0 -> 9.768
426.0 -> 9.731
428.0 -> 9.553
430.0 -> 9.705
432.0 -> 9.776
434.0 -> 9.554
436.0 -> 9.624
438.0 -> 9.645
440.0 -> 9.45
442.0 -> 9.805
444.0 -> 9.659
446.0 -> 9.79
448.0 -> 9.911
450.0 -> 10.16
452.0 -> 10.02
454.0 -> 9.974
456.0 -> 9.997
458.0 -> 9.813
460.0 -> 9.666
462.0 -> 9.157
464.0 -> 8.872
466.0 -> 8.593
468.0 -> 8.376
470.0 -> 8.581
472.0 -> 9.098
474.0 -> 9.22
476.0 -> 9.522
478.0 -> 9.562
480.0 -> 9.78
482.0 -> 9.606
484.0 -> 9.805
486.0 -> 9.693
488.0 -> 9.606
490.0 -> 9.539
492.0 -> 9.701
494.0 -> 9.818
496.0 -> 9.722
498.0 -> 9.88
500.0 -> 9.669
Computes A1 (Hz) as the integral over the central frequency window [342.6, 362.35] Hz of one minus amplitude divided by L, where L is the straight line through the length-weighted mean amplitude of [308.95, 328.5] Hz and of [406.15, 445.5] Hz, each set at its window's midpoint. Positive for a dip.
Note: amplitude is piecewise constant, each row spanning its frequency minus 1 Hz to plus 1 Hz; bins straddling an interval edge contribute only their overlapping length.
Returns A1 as 4.2 Hz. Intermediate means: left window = 9.58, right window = 9.7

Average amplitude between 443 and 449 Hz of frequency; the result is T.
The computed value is 9.79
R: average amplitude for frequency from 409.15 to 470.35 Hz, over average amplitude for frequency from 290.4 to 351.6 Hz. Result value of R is 1.1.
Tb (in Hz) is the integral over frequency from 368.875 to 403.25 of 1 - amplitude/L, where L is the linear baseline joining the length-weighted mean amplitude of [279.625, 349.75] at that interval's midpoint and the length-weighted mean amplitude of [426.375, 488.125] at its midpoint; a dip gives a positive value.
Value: -1.6 Hz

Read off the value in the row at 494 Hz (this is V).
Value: 9.818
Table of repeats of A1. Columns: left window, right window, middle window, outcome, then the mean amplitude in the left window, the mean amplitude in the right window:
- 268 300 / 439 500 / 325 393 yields 4.7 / 9.78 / 9.55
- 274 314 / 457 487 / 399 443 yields -1.6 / 9.74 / 9.29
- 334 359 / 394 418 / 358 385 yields -2.9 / 7.88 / 9.94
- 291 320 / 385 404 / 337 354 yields 4.5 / 9.68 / 9.96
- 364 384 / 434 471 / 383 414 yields -0.9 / 9.68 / 9.51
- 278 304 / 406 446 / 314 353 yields 4.6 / 9.77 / 9.7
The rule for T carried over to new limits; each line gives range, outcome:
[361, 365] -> 9.59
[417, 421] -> 9.67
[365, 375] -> 9.67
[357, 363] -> 9.68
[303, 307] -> 9.79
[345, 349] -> 5.03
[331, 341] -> 9.57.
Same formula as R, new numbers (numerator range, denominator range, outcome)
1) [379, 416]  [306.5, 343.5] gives 1.04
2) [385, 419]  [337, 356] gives 1.34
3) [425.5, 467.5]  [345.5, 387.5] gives 1.09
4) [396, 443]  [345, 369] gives 1.20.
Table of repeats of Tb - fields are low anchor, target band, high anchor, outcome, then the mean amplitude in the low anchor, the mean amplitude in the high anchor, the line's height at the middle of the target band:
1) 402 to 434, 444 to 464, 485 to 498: -0.1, 9.76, 9.7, 9.73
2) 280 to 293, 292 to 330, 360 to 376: 0.3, 9.78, 9.66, 9.74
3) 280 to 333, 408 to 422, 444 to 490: -0.2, 9.69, 9.5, 9.56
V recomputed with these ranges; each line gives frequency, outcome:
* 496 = 9.722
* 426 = 9.731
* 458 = 9.813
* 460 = 9.666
